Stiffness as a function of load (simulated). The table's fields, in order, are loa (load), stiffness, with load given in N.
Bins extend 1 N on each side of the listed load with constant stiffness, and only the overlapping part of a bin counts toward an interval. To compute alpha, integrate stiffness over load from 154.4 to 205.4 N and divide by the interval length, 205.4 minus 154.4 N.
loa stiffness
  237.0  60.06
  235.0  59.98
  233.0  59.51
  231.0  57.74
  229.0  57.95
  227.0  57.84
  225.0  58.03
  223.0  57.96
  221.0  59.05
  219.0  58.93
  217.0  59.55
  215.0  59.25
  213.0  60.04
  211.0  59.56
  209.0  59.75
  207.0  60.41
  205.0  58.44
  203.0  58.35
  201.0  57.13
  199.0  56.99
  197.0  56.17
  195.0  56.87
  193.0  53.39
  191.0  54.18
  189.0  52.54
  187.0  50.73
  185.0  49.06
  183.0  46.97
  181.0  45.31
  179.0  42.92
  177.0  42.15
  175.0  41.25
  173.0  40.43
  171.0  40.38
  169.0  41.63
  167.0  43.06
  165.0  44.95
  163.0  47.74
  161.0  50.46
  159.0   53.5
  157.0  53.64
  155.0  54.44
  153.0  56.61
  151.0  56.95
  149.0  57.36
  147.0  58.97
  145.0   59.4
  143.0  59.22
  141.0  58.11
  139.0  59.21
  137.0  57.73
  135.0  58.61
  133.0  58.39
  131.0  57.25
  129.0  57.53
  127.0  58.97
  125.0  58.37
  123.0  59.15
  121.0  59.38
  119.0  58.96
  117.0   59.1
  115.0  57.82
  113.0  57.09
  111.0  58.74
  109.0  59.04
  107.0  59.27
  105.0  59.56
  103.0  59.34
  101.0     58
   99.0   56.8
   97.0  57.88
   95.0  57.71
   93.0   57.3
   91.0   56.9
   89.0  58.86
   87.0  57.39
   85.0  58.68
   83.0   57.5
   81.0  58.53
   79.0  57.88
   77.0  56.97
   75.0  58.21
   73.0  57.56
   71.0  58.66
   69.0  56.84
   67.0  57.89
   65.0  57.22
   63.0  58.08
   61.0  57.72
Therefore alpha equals 49.6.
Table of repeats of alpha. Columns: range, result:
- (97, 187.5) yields 53.9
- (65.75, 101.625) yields 57.7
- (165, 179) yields 41.8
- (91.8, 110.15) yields 58.3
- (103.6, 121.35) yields 58.8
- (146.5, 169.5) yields 51.7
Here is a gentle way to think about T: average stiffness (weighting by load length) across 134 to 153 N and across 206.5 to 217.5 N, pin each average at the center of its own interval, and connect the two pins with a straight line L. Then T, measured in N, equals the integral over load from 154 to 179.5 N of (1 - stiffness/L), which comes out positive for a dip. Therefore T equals 5.6 N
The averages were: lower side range 58.3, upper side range 59.7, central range 45.9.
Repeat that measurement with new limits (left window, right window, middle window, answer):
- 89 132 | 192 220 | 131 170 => 2.7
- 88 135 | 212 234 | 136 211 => 7.8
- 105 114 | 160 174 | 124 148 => -3.1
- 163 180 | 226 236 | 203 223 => -2.1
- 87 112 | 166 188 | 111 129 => -1.4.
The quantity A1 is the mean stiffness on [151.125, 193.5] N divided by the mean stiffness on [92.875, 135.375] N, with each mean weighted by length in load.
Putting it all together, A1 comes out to 0.82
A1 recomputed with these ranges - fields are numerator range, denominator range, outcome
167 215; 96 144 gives 0.88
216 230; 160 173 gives 1.32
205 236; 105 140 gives 1.01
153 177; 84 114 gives 0.80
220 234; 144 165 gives 1.07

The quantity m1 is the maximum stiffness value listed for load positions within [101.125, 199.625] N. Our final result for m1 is 59.56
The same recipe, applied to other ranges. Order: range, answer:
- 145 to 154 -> 59.4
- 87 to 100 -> 58.86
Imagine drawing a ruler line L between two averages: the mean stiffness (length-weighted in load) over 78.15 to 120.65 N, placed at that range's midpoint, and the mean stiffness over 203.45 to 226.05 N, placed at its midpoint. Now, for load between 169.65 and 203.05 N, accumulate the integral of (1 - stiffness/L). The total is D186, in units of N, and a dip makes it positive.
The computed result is 5.42 N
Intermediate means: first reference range 58.2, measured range 49.4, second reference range 59.2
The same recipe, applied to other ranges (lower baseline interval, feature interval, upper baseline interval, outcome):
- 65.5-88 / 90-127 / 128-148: -0.15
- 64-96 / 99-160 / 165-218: -3.24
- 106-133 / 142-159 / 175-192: -1.16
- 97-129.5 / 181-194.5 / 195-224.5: 1.77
